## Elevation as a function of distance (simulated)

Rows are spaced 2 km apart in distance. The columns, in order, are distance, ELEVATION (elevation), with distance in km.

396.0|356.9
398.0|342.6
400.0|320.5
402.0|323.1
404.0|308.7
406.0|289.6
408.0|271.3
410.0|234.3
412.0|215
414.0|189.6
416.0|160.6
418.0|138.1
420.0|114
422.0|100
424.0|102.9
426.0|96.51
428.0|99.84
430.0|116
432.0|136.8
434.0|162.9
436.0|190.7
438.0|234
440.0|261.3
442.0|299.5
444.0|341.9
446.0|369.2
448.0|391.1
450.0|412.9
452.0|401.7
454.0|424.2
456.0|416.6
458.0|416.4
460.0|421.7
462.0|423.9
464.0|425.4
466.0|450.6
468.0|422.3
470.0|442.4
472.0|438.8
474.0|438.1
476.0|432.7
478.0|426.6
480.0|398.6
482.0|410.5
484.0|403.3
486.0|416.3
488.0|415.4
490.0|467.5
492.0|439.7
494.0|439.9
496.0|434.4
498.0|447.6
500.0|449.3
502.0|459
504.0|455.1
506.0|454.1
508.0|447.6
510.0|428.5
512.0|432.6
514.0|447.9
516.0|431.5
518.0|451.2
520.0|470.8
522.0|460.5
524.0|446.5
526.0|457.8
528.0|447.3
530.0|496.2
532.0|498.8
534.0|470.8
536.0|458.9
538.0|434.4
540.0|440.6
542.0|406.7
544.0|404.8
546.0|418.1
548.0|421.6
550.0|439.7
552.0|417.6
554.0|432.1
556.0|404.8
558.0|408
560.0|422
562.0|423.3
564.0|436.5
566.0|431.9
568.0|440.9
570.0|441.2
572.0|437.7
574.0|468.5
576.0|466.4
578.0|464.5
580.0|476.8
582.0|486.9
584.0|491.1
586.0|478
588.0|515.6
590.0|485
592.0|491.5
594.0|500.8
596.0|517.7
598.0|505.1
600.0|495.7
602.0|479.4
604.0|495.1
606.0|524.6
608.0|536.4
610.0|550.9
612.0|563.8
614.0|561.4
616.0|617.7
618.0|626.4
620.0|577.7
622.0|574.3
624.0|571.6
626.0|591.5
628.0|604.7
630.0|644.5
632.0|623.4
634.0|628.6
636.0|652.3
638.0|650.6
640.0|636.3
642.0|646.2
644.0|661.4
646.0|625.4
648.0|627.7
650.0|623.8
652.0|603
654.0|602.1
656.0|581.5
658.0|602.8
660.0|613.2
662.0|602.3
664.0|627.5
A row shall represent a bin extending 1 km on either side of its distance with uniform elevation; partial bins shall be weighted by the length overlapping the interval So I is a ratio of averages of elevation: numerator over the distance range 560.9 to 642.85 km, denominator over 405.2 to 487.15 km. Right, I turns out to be 1.74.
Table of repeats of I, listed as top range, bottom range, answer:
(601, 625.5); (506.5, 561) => 1.26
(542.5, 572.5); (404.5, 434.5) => 2.59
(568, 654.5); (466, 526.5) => 1.26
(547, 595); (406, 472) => 1.62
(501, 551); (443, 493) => 1.07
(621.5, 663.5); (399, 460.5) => 2.42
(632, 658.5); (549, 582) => 1.43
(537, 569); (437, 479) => 1.07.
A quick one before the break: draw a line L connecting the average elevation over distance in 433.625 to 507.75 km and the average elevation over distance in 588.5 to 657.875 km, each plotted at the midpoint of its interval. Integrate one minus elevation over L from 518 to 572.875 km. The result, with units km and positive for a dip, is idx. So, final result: 5.3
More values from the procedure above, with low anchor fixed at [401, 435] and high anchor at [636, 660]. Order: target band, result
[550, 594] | 2.2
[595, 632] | -0.1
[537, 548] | 0.0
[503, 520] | -4.0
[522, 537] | -2.7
